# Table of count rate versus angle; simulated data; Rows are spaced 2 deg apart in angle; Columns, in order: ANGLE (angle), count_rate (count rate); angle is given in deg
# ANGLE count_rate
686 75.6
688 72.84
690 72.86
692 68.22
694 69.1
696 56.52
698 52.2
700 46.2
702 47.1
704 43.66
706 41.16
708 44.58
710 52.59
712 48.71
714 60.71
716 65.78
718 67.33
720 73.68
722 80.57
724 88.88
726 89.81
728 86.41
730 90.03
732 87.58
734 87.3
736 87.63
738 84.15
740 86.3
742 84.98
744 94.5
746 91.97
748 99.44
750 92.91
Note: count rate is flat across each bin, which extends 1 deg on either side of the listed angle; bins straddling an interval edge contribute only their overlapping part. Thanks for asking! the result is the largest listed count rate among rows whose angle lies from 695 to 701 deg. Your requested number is 56.52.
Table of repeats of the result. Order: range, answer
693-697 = 69.1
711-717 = 65.78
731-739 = 87.63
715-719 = 67.33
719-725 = 88.88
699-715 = 60.71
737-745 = 94.5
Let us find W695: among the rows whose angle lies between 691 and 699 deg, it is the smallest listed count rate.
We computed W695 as 52.2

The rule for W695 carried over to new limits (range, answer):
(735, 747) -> 84.15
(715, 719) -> 65.78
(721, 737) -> 80.57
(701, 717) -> 41.16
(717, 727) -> 67.33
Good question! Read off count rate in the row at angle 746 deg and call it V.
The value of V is 91.97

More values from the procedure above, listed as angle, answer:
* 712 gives 48.71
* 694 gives 69.1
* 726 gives 89.81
